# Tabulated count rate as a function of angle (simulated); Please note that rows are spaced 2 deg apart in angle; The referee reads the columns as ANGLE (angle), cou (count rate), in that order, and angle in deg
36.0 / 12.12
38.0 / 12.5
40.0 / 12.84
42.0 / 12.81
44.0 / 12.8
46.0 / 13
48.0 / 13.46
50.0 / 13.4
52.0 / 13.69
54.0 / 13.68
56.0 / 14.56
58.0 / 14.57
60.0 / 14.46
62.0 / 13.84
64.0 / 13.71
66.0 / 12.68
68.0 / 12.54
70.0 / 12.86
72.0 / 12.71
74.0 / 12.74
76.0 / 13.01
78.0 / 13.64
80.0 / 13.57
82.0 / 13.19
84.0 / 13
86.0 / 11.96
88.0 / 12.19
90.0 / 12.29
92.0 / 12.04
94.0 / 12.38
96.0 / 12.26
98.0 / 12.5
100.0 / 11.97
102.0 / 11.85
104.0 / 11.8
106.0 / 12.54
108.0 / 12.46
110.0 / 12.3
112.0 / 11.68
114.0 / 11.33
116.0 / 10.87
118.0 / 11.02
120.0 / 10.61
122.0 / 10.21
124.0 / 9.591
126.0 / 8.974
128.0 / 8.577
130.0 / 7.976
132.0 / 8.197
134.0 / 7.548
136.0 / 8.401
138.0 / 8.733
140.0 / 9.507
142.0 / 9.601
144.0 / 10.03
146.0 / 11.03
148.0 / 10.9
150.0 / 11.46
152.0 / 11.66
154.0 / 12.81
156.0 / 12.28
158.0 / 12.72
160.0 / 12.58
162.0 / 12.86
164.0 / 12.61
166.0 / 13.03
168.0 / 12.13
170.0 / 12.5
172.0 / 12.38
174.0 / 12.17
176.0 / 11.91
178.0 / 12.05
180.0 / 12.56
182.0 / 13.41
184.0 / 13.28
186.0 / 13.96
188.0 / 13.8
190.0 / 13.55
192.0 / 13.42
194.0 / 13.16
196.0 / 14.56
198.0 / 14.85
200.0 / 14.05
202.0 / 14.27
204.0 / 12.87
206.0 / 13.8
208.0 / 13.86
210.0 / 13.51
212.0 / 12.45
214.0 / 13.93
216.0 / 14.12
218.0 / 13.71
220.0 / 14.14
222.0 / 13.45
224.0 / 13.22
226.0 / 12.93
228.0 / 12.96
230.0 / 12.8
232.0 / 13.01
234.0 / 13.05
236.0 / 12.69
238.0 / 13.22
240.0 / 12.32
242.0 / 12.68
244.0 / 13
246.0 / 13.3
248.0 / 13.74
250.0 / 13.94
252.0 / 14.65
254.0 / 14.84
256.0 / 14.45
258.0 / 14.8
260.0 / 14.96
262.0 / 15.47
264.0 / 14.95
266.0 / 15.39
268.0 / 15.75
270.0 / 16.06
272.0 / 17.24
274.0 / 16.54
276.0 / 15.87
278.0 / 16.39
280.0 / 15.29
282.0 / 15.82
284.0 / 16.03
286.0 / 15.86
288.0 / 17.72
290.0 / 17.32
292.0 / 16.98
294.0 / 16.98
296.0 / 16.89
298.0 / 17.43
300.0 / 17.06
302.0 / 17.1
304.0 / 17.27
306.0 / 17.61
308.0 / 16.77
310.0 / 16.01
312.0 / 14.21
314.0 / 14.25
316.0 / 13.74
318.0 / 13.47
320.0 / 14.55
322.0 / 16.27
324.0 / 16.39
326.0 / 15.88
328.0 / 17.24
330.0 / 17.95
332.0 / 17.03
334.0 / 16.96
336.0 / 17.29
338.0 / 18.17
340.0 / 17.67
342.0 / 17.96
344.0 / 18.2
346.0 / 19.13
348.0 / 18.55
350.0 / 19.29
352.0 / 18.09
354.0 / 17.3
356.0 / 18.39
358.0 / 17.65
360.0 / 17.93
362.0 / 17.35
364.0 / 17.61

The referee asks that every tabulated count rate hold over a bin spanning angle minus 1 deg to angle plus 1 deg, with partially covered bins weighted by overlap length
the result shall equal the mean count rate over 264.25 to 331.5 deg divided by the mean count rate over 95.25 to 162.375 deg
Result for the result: 1.5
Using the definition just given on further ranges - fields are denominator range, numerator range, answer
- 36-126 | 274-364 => 1.35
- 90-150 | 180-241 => 1.27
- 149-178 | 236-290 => 1.22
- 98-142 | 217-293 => 1.42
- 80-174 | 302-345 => 1.45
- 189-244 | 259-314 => 1.21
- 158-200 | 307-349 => 1.27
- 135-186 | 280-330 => 1.38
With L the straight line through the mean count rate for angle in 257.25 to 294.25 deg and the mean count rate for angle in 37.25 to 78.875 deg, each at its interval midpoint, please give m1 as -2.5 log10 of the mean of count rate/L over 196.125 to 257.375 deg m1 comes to 0.14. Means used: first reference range 13.3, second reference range 16.1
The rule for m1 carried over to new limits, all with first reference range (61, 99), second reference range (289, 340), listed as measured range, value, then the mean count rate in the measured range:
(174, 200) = 0.09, 13.4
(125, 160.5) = 0.34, 10.1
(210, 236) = 0.13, 13.3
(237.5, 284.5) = 0.05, 14.9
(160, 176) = 0.14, 12.5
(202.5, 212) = 0.10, 13.4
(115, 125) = 0.27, 10.5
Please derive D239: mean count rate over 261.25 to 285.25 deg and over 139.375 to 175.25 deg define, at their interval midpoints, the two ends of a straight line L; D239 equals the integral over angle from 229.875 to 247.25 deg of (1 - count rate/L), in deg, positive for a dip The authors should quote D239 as 2.1 deg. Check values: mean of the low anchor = 11.8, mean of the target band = 12.9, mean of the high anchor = 15.9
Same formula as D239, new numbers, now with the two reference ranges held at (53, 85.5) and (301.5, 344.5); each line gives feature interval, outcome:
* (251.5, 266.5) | 0.7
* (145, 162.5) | 2.9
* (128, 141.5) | 5.5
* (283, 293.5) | -0.5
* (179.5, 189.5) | 0.9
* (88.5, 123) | 5.1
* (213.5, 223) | 0.8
